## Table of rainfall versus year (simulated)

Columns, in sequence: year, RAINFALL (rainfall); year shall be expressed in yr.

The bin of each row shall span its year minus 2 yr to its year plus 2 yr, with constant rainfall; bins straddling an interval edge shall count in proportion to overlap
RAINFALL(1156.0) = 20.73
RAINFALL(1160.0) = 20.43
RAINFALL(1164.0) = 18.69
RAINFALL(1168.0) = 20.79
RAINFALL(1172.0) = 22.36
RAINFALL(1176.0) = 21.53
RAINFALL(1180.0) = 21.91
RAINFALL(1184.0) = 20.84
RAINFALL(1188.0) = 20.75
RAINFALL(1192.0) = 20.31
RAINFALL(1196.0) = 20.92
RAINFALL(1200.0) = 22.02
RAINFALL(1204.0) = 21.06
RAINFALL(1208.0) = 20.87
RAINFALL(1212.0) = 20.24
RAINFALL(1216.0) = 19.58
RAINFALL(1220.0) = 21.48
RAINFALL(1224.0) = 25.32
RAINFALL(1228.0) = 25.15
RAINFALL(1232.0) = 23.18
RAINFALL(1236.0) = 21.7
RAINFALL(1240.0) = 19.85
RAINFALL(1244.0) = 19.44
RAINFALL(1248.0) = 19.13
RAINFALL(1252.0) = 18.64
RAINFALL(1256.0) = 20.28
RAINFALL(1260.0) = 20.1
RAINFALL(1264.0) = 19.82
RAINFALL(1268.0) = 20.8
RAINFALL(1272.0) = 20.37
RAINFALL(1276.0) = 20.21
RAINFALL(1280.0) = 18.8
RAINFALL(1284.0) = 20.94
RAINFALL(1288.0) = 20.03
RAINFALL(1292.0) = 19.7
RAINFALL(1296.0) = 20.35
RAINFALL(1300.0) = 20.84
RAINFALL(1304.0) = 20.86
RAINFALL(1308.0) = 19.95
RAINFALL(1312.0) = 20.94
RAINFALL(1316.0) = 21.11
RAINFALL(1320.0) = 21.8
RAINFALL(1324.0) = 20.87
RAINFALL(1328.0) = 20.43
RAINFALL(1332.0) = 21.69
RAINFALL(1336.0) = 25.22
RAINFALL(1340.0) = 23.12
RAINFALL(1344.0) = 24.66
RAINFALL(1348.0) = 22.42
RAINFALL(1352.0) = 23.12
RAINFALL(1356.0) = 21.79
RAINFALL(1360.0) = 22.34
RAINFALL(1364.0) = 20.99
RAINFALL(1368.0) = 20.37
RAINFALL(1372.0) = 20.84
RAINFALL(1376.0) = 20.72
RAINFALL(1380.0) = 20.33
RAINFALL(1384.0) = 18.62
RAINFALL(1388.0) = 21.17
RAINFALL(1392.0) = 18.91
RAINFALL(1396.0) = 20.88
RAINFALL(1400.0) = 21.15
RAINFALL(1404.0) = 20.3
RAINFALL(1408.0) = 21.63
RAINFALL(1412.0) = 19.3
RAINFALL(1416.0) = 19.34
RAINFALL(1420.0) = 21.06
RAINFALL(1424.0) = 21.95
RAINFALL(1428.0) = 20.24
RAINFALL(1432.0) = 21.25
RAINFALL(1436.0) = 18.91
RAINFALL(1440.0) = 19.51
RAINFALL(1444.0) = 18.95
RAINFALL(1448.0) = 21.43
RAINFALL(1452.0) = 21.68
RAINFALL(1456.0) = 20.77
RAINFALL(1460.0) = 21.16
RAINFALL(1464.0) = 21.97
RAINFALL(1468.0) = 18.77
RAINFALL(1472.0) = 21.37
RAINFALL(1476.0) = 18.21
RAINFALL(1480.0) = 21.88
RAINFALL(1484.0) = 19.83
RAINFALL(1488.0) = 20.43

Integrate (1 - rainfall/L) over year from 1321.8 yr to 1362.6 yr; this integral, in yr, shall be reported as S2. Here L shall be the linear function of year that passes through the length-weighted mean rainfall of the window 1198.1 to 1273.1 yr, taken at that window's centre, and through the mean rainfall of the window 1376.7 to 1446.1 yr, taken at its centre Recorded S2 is -4.0 yr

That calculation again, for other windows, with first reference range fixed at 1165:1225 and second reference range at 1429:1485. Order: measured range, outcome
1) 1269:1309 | 1.3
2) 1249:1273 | 1.2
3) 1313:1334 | -0.3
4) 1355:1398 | 0.1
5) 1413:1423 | 0.1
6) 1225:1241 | -1.3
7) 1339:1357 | -2.0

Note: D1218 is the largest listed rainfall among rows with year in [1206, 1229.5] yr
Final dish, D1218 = 25.32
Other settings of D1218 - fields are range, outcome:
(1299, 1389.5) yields 25.22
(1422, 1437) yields 21.95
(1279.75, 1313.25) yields 20.94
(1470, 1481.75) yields 21.88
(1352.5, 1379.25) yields 22.34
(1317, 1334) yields 21.8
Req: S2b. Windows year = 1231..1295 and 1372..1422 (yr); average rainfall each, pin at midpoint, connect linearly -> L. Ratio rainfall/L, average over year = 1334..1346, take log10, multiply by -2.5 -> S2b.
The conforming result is -0.20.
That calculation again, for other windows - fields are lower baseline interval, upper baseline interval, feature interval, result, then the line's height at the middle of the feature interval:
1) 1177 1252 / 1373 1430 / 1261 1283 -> 0.05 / 21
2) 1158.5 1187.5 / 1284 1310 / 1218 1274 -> -0.03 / 20.6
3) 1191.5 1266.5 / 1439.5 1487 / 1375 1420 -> 0.02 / 20.6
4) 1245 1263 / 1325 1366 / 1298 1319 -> 0.03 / 21.3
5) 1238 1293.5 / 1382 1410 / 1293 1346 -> -0.08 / 20.1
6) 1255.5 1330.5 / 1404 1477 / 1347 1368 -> -0.08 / 20.4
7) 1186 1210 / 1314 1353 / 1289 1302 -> 0.09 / 22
